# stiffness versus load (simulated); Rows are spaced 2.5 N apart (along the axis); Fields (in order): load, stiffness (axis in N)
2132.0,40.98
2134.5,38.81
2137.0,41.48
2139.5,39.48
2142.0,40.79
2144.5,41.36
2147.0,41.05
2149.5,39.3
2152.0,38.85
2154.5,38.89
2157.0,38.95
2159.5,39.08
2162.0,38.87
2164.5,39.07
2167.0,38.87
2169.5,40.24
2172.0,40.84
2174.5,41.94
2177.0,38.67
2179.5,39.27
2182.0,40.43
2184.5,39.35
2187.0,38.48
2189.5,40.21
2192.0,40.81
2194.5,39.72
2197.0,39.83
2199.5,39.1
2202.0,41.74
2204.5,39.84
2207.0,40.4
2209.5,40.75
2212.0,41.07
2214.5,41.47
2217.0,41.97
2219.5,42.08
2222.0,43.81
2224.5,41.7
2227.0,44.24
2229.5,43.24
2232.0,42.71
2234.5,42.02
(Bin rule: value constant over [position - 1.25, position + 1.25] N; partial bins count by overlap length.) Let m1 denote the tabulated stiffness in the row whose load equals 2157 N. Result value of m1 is 38.95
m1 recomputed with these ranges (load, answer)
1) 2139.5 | 39.48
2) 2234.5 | 42.02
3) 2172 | 40.84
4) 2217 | 41.97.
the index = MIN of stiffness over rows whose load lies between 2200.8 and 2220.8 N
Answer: 39.84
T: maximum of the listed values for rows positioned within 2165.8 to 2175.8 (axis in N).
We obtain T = 41.94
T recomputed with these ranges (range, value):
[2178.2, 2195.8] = 40.81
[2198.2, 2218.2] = 41.97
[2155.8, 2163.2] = 39.08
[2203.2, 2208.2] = 40.4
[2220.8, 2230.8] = 44.24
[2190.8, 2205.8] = 41.74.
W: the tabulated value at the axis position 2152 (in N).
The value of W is 38.85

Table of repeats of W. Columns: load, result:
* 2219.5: 42.08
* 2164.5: 39.07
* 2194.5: 39.72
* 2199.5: 39.1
